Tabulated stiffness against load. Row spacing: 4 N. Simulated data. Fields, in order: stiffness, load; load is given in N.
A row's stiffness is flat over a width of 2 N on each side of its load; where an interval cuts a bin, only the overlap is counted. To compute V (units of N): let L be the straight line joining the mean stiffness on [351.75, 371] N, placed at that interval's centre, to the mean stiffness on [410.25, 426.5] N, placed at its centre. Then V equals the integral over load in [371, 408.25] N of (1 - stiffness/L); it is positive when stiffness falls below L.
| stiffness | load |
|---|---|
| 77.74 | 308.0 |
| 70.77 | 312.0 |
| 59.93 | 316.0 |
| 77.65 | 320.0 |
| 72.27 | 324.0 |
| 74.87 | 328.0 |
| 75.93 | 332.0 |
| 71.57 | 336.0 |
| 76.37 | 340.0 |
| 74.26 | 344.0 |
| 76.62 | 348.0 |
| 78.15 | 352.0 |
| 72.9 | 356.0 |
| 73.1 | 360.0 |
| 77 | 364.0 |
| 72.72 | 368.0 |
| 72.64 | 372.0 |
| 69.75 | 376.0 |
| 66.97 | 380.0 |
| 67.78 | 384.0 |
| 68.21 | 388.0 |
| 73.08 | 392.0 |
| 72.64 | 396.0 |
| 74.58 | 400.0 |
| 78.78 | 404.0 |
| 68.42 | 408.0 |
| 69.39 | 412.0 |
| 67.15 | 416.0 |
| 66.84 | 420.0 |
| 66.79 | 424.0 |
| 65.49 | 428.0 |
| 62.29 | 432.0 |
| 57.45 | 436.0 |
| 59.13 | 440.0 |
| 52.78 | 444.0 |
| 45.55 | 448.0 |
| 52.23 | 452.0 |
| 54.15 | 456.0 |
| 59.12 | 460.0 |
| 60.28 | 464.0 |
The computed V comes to -0.3 N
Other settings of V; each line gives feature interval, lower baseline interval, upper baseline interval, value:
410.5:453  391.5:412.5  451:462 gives 2.1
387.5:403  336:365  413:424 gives -0.7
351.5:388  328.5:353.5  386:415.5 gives 0.9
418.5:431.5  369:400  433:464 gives -1.1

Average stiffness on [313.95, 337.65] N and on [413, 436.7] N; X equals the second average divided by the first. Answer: 0.9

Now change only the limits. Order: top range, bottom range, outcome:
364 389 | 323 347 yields 0.95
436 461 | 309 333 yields 0.75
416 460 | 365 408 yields 0.82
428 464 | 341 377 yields 0.76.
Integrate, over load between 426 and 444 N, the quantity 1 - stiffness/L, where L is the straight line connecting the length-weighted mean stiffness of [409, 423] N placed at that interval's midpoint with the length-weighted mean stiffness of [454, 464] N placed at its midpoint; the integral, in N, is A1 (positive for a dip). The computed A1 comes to 0.9 N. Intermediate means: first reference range 67.8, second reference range 57.4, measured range 60.2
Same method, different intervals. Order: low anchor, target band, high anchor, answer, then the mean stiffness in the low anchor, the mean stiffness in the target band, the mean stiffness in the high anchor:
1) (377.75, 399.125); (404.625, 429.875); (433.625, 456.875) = -2.6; 70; 68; 53.7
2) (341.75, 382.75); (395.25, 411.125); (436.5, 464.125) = -2.2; 73.3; 73.4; 54.5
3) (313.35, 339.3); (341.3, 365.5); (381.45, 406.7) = -1.0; 72.2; 75.3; 72.3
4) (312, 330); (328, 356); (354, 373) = -1.1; 71.1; 75.3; 73.7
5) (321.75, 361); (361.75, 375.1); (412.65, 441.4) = -0.5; 74.7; 73.7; 64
